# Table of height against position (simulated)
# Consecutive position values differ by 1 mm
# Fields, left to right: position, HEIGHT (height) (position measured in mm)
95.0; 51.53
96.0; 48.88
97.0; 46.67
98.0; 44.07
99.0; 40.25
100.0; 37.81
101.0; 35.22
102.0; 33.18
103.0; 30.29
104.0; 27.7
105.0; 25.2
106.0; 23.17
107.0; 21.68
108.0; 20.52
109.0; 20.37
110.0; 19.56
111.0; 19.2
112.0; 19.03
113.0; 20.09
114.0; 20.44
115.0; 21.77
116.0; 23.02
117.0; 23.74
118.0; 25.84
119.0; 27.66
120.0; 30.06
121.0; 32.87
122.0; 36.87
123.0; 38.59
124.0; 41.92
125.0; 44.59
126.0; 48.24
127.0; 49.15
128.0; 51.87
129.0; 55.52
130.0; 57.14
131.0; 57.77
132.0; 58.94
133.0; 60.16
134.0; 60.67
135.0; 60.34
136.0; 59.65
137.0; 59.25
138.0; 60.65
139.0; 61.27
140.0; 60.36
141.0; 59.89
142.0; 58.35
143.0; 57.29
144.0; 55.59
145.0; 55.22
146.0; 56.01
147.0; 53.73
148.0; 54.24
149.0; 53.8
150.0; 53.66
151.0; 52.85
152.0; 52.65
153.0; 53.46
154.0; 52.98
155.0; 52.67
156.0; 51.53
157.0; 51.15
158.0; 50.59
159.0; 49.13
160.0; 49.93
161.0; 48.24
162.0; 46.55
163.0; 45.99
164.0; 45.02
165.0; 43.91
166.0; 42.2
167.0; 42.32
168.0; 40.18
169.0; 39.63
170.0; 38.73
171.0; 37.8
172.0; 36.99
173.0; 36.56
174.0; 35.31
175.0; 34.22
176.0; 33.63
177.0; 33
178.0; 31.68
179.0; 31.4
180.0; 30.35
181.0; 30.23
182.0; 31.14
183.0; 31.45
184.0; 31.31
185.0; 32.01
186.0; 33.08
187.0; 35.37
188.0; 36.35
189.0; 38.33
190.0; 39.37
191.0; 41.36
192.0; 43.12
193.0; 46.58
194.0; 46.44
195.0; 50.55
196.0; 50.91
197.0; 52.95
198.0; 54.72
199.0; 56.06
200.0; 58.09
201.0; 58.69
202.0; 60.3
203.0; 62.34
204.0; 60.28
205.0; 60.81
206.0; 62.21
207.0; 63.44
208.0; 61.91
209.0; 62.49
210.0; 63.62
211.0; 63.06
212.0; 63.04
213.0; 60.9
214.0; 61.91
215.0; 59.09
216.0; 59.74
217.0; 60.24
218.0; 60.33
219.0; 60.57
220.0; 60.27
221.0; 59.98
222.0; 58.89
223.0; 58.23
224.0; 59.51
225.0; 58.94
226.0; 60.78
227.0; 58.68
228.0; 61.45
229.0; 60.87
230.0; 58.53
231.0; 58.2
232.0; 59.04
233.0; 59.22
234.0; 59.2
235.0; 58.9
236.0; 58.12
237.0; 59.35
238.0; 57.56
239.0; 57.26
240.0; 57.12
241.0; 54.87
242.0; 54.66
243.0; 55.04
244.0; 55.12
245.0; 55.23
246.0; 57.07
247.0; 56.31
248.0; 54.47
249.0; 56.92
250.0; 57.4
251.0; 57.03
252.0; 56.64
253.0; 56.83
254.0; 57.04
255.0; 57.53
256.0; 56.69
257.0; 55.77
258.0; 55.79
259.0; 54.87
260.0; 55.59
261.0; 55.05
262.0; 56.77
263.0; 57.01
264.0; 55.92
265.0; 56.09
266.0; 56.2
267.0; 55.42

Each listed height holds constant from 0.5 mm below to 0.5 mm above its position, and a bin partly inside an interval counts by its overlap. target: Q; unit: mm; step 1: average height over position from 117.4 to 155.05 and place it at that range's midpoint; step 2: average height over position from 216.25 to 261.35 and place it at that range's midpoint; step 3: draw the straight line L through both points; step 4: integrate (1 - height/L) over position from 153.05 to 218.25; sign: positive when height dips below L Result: 8.8 mm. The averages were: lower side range 51.5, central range 47.3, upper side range 57.7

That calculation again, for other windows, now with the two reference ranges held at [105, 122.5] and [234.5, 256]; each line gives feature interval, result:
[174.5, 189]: 2.89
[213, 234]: -3.50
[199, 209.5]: -3.24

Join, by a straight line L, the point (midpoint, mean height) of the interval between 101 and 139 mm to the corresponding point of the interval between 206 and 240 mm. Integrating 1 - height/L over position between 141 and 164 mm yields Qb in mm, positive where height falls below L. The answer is -4.0 mm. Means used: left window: 37.8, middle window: 52.5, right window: 60.1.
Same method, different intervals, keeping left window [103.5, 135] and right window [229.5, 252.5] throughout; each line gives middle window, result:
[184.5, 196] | 1.8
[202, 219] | -3.3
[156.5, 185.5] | 3.5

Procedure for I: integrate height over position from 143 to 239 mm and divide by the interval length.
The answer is 50.6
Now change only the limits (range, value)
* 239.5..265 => 56.1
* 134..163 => 54.6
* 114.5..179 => 46.7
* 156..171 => 45.2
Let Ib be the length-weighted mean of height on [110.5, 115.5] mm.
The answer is 20.1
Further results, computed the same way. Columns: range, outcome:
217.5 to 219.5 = 60.5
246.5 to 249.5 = 55.9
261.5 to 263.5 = 56.9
